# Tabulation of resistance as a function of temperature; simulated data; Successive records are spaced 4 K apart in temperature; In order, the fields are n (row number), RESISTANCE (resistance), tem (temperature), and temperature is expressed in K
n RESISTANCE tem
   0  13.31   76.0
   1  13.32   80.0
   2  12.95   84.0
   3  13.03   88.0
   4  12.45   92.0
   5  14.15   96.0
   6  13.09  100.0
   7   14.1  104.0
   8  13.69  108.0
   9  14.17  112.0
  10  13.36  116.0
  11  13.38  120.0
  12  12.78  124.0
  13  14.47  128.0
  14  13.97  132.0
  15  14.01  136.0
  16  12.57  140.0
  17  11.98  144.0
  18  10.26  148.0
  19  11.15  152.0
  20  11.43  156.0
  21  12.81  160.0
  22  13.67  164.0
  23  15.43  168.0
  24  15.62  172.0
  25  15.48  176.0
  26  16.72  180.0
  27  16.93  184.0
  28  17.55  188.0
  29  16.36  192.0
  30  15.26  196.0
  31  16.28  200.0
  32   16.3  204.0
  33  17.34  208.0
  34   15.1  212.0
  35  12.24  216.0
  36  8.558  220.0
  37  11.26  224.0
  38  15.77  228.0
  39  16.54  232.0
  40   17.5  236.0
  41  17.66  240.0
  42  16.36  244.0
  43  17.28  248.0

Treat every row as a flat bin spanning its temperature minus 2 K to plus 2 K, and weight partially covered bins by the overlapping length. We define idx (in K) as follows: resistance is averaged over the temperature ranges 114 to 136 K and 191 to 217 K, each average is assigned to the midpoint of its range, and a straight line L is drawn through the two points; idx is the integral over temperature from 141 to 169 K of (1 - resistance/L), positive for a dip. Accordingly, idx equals 4.1 K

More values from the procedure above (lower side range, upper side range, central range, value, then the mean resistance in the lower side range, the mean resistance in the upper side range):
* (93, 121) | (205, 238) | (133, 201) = -1.2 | 13.7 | 14.3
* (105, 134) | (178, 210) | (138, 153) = 3.3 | 13.7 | 16.6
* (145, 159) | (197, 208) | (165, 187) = -3.8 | 11.2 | 16.4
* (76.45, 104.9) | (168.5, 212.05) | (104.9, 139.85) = 1.3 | 13.3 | 16.3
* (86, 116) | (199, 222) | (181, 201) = -3.4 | 13.5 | 14.2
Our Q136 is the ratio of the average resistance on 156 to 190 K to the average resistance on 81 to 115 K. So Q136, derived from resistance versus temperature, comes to 1.14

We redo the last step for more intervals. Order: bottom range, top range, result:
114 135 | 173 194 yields 1.22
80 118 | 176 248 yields 1.16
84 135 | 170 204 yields 1.20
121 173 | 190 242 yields 1.16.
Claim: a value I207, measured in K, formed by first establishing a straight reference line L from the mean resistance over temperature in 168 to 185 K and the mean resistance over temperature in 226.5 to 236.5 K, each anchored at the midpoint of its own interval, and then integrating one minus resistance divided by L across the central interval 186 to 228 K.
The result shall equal 4.2 K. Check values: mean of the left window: 16.1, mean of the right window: 16.5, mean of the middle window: 14.7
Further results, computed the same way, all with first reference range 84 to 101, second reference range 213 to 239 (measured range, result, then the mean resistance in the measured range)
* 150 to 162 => 1.5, 11.8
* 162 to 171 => -0.7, 14.7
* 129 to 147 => 0.5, 13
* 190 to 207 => -3.0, 16.1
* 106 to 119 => -0.4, 13.7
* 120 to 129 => -0.1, 13.5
